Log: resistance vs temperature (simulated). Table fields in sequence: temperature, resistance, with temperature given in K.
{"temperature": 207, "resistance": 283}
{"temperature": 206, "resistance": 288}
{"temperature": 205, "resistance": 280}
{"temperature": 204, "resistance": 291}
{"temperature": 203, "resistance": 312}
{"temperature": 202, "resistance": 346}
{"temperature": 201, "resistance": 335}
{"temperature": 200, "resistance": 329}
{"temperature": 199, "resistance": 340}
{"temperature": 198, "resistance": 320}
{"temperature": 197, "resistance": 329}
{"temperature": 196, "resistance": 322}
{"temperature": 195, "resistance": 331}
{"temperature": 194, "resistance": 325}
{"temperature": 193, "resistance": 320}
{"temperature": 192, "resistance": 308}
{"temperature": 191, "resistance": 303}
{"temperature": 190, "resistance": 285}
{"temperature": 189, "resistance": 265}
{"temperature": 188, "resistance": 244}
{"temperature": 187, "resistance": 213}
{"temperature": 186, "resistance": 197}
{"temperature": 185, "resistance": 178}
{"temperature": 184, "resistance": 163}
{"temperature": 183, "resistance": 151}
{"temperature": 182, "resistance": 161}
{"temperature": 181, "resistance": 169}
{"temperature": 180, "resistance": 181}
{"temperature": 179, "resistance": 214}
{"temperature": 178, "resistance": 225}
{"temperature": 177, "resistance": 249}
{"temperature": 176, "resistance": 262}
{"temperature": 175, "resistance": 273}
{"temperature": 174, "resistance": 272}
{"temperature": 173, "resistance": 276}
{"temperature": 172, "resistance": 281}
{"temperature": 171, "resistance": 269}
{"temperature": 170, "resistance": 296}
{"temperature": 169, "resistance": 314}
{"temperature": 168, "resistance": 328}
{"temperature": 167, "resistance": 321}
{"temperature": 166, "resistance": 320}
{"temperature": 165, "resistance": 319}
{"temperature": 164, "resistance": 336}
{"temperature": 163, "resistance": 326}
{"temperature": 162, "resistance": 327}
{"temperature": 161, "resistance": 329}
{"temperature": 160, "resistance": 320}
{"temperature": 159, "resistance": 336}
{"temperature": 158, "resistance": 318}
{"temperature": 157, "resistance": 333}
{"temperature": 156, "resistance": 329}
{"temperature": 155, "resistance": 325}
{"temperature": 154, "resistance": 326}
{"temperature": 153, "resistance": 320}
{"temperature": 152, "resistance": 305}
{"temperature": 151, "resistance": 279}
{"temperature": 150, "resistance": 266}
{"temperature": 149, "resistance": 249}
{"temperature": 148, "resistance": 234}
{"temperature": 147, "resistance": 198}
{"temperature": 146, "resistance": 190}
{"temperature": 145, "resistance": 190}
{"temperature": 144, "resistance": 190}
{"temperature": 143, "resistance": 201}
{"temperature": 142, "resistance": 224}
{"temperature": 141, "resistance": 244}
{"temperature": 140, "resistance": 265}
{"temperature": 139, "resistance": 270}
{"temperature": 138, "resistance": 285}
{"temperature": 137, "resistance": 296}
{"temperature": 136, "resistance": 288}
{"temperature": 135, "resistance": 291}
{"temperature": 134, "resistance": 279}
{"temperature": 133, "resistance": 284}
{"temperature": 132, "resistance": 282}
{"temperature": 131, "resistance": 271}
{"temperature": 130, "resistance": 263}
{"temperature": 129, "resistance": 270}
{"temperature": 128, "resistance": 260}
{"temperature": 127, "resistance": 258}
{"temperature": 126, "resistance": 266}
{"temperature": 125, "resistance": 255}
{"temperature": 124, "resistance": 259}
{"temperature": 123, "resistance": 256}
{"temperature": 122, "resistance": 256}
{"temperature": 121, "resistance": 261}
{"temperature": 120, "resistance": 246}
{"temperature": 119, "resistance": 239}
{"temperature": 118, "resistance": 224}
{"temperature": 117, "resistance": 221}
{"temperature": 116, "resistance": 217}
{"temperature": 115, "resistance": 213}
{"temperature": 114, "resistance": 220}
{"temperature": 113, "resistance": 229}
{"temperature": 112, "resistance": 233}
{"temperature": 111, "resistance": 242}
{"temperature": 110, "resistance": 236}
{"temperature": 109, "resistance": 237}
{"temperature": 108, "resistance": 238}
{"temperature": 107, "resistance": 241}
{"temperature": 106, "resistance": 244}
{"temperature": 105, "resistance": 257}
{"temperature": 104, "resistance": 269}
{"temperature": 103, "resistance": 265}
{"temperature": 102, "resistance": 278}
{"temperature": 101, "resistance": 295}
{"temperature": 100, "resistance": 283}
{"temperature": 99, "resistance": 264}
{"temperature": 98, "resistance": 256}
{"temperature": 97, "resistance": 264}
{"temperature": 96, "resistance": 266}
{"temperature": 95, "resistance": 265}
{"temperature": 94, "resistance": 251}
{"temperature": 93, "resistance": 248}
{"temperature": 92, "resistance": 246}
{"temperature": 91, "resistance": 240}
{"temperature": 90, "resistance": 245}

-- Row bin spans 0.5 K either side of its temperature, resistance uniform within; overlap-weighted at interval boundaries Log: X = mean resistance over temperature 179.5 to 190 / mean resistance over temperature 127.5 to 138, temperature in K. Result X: 0.71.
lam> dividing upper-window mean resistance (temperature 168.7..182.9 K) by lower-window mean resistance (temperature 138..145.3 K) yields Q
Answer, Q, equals 1.0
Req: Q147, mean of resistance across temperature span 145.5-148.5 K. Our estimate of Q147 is 207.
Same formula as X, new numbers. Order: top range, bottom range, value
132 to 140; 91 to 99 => 1.11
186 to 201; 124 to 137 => 1.10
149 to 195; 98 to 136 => 1.09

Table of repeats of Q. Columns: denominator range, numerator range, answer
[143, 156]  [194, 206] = 1.25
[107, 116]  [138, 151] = 1.00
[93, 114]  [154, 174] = 1.24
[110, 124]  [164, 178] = 1.23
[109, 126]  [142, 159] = 1.12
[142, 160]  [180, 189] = 0.70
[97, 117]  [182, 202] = 1.11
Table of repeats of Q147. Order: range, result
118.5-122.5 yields 250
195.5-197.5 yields 326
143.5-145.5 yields 190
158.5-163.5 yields 328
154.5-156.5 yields 327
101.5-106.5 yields 263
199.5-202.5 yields 337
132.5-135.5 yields 285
